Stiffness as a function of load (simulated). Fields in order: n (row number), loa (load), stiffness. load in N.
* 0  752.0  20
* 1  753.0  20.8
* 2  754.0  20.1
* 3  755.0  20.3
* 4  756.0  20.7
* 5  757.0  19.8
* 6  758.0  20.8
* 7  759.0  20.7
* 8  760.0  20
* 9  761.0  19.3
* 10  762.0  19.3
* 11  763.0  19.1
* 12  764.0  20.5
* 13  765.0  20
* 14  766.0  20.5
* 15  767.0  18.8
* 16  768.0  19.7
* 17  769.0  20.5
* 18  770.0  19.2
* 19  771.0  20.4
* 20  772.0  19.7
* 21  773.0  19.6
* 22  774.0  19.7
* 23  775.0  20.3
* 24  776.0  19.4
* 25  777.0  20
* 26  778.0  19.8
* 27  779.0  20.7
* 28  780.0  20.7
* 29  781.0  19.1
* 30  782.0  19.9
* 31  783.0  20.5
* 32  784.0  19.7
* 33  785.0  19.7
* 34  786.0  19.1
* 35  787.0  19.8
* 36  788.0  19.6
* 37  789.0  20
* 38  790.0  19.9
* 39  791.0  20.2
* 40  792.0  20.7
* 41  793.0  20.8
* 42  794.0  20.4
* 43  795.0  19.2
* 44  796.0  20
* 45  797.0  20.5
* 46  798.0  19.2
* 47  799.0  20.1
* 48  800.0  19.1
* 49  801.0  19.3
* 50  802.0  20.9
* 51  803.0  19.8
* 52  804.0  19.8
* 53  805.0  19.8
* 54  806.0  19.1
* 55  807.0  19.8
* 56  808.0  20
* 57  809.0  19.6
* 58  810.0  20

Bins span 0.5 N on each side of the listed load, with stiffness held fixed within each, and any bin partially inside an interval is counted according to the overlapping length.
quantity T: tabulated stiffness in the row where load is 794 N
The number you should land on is 20.4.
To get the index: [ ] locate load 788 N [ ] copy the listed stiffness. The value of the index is 19.6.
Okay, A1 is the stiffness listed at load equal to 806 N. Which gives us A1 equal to 19.1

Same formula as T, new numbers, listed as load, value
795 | 19.2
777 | 20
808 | 20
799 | 20.1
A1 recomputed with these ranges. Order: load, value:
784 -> 19.7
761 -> 19.3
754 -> 20.1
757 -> 19.8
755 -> 20.3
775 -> 20.3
